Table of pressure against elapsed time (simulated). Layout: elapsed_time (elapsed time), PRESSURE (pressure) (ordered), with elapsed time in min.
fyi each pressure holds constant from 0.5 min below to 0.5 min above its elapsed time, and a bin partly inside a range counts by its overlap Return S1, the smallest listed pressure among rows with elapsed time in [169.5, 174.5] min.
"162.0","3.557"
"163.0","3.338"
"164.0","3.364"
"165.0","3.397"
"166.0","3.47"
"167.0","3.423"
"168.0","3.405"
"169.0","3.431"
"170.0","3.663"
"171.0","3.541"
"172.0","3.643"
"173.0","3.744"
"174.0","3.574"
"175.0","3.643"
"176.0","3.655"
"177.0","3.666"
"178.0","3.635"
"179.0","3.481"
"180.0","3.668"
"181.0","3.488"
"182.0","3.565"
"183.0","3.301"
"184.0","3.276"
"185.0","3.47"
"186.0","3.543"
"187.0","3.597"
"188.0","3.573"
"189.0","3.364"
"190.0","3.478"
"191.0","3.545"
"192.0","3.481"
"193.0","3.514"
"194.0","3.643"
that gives 3.541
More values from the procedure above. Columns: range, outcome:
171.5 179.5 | 3.481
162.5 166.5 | 3.338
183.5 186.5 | 3.276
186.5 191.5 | 3.364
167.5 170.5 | 3.405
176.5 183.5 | 3.301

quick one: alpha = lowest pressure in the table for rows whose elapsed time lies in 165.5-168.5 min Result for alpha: 3.405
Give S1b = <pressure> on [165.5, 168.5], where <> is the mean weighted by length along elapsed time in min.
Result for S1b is 3.43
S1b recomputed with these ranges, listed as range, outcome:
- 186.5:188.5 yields 3.58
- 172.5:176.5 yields 3.65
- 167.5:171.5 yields 3.51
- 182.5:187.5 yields 3.44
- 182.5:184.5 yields 3.29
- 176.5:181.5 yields 3.59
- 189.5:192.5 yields 3.5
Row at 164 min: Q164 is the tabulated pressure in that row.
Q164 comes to 3.364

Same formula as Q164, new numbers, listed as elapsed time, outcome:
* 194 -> 3.643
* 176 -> 3.655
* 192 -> 3.481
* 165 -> 3.397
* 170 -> 3.663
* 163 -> 3.338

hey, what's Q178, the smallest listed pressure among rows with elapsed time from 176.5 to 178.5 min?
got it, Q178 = 3.635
